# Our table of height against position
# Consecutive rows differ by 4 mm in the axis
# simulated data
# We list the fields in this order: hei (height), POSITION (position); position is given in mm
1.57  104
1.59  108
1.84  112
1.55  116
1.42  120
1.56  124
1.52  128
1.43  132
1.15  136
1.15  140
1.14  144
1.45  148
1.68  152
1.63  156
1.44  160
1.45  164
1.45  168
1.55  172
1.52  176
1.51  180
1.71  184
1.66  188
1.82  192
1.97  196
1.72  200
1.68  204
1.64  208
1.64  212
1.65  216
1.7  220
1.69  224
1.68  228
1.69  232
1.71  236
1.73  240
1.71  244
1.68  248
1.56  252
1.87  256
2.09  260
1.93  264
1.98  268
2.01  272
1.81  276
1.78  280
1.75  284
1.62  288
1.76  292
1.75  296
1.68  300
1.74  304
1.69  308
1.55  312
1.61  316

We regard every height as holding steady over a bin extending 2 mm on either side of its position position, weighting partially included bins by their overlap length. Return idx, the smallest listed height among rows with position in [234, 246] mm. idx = 1.71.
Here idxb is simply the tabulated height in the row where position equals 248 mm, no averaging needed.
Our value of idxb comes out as 1.68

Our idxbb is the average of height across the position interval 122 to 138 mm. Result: 1.42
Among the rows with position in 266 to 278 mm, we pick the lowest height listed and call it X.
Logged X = 1.81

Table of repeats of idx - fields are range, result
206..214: 1.64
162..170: 1.45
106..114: 1.59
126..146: 1.14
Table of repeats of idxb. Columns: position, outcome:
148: 1.45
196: 1.97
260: 2.09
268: 1.98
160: 1.44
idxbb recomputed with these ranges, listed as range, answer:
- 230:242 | 1.71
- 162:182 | 1.5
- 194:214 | 1.73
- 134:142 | 1.15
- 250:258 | 1.72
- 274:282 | 1.79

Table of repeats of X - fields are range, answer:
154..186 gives 1.44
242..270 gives 1.56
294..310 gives 1.68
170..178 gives 1.52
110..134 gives 1.42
